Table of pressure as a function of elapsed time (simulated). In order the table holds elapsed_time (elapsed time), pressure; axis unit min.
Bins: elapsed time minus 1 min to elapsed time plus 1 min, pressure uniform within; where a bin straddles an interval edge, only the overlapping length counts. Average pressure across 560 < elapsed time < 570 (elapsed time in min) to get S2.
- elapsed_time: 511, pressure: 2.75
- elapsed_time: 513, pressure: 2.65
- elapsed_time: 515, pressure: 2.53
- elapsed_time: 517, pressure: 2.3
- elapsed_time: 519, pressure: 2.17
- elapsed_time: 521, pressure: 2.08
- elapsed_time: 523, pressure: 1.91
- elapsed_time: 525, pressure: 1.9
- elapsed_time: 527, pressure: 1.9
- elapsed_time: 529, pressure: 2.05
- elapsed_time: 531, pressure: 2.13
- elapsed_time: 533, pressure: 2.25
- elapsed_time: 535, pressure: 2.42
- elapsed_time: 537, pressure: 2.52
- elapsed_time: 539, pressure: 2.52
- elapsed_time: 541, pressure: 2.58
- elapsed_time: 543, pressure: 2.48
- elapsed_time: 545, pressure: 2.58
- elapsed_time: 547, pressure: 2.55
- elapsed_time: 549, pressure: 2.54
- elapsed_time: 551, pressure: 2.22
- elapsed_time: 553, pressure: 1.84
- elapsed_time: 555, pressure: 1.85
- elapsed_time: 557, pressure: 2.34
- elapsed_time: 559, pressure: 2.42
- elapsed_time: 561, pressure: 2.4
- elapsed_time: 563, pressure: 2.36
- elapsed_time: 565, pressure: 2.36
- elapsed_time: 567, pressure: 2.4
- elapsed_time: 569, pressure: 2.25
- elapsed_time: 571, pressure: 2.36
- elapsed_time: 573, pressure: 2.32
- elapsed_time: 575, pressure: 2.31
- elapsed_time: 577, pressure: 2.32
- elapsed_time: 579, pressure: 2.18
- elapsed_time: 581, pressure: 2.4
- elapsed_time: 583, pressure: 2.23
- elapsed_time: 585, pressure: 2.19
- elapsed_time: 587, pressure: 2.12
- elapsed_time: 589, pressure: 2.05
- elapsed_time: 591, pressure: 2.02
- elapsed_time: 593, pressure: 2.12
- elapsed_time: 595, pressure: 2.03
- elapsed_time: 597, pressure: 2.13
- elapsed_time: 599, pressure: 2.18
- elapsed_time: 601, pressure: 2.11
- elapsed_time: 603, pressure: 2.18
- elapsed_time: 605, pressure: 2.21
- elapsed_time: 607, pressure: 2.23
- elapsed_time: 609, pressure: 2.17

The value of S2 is 2.35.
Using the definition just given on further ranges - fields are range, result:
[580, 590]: 2.2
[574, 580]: 2.27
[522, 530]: 1.94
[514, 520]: 2.33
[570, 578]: 2.33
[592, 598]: 2.09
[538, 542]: 2.55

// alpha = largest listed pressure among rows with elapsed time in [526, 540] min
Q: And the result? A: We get 2.52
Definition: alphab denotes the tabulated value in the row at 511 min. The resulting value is 2.75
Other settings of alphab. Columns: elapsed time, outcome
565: 2.36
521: 2.08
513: 2.65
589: 2.05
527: 1.9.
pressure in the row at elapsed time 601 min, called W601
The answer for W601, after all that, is 2.11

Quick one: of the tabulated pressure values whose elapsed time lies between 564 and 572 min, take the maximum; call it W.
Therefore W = 2.4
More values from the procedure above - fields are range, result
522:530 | 2.05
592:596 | 2.12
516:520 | 2.3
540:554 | 2.58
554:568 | 2.42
